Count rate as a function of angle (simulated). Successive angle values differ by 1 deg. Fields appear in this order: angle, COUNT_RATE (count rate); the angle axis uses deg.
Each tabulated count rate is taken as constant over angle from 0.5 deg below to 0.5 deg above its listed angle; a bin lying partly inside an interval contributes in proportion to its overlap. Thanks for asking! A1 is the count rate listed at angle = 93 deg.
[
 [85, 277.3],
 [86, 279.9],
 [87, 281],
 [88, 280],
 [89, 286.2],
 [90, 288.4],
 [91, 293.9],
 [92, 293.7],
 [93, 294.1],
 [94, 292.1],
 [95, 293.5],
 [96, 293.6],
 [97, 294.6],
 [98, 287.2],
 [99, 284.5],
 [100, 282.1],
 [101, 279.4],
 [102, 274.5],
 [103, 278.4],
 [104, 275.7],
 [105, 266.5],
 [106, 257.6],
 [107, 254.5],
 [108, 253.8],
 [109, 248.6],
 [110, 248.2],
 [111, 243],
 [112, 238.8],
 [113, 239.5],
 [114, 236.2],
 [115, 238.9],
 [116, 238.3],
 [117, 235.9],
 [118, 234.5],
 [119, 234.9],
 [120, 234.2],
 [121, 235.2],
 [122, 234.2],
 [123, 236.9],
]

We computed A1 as 294.1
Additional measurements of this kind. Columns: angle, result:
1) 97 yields 294.6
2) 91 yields 293.9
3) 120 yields 234.2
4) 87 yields 281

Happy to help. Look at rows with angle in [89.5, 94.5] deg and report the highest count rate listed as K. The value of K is 294.1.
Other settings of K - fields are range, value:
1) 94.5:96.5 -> 293.6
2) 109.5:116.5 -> 248.2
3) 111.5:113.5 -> 239.5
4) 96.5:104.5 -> 294.6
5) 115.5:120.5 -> 238.3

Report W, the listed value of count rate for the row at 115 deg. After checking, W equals 238.9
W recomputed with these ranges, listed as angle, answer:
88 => 280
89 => 286.2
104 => 275.7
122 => 234.2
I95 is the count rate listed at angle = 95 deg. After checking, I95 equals 293.5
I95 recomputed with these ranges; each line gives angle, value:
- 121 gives 235.2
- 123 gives 236.9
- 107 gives 254.5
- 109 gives 248.6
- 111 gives 243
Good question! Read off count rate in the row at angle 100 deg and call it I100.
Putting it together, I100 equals 282.1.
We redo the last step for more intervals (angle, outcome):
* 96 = 293.6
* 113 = 239.5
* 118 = 234.5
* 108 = 253.8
